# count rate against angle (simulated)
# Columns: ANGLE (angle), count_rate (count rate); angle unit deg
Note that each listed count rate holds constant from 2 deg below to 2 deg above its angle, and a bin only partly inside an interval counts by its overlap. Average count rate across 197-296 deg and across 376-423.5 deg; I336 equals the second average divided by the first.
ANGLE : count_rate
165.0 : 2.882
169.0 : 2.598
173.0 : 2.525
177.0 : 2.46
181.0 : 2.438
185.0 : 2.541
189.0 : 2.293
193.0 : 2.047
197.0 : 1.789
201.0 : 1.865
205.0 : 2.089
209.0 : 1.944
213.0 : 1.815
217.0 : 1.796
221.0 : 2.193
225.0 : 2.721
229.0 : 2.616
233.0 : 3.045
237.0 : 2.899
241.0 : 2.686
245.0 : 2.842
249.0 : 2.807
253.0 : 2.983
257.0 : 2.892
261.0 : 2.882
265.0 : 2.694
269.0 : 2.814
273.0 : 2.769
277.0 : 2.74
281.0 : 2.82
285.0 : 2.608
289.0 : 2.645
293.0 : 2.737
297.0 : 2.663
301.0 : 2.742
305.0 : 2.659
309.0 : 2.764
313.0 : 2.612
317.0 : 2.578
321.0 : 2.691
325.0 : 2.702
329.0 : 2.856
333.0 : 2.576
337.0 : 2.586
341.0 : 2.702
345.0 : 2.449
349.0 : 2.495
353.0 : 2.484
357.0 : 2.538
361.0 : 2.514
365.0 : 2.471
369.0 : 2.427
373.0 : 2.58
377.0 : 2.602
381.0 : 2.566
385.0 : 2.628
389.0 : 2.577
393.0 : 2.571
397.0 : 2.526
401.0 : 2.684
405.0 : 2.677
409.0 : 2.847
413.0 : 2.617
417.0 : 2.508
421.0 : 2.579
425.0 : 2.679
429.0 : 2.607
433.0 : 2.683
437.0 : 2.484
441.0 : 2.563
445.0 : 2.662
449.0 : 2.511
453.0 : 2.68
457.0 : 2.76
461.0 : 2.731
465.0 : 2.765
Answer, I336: 1.0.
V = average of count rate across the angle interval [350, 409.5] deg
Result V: 2.57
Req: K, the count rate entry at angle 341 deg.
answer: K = 2.702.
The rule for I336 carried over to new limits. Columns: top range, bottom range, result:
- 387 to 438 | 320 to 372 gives 1.02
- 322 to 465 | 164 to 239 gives 1.11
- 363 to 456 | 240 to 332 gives 0.95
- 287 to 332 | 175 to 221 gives 1.28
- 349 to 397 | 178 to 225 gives 1.20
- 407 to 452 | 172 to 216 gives 1.22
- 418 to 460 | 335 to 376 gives 1.04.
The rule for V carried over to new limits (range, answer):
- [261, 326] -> 2.71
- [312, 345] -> 2.65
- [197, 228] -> 2.06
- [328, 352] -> 2.6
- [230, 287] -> 2.82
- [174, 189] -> 2.46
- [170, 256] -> 2.41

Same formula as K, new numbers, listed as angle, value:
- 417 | 2.508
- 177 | 2.46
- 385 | 2.628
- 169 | 2.598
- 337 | 2.586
